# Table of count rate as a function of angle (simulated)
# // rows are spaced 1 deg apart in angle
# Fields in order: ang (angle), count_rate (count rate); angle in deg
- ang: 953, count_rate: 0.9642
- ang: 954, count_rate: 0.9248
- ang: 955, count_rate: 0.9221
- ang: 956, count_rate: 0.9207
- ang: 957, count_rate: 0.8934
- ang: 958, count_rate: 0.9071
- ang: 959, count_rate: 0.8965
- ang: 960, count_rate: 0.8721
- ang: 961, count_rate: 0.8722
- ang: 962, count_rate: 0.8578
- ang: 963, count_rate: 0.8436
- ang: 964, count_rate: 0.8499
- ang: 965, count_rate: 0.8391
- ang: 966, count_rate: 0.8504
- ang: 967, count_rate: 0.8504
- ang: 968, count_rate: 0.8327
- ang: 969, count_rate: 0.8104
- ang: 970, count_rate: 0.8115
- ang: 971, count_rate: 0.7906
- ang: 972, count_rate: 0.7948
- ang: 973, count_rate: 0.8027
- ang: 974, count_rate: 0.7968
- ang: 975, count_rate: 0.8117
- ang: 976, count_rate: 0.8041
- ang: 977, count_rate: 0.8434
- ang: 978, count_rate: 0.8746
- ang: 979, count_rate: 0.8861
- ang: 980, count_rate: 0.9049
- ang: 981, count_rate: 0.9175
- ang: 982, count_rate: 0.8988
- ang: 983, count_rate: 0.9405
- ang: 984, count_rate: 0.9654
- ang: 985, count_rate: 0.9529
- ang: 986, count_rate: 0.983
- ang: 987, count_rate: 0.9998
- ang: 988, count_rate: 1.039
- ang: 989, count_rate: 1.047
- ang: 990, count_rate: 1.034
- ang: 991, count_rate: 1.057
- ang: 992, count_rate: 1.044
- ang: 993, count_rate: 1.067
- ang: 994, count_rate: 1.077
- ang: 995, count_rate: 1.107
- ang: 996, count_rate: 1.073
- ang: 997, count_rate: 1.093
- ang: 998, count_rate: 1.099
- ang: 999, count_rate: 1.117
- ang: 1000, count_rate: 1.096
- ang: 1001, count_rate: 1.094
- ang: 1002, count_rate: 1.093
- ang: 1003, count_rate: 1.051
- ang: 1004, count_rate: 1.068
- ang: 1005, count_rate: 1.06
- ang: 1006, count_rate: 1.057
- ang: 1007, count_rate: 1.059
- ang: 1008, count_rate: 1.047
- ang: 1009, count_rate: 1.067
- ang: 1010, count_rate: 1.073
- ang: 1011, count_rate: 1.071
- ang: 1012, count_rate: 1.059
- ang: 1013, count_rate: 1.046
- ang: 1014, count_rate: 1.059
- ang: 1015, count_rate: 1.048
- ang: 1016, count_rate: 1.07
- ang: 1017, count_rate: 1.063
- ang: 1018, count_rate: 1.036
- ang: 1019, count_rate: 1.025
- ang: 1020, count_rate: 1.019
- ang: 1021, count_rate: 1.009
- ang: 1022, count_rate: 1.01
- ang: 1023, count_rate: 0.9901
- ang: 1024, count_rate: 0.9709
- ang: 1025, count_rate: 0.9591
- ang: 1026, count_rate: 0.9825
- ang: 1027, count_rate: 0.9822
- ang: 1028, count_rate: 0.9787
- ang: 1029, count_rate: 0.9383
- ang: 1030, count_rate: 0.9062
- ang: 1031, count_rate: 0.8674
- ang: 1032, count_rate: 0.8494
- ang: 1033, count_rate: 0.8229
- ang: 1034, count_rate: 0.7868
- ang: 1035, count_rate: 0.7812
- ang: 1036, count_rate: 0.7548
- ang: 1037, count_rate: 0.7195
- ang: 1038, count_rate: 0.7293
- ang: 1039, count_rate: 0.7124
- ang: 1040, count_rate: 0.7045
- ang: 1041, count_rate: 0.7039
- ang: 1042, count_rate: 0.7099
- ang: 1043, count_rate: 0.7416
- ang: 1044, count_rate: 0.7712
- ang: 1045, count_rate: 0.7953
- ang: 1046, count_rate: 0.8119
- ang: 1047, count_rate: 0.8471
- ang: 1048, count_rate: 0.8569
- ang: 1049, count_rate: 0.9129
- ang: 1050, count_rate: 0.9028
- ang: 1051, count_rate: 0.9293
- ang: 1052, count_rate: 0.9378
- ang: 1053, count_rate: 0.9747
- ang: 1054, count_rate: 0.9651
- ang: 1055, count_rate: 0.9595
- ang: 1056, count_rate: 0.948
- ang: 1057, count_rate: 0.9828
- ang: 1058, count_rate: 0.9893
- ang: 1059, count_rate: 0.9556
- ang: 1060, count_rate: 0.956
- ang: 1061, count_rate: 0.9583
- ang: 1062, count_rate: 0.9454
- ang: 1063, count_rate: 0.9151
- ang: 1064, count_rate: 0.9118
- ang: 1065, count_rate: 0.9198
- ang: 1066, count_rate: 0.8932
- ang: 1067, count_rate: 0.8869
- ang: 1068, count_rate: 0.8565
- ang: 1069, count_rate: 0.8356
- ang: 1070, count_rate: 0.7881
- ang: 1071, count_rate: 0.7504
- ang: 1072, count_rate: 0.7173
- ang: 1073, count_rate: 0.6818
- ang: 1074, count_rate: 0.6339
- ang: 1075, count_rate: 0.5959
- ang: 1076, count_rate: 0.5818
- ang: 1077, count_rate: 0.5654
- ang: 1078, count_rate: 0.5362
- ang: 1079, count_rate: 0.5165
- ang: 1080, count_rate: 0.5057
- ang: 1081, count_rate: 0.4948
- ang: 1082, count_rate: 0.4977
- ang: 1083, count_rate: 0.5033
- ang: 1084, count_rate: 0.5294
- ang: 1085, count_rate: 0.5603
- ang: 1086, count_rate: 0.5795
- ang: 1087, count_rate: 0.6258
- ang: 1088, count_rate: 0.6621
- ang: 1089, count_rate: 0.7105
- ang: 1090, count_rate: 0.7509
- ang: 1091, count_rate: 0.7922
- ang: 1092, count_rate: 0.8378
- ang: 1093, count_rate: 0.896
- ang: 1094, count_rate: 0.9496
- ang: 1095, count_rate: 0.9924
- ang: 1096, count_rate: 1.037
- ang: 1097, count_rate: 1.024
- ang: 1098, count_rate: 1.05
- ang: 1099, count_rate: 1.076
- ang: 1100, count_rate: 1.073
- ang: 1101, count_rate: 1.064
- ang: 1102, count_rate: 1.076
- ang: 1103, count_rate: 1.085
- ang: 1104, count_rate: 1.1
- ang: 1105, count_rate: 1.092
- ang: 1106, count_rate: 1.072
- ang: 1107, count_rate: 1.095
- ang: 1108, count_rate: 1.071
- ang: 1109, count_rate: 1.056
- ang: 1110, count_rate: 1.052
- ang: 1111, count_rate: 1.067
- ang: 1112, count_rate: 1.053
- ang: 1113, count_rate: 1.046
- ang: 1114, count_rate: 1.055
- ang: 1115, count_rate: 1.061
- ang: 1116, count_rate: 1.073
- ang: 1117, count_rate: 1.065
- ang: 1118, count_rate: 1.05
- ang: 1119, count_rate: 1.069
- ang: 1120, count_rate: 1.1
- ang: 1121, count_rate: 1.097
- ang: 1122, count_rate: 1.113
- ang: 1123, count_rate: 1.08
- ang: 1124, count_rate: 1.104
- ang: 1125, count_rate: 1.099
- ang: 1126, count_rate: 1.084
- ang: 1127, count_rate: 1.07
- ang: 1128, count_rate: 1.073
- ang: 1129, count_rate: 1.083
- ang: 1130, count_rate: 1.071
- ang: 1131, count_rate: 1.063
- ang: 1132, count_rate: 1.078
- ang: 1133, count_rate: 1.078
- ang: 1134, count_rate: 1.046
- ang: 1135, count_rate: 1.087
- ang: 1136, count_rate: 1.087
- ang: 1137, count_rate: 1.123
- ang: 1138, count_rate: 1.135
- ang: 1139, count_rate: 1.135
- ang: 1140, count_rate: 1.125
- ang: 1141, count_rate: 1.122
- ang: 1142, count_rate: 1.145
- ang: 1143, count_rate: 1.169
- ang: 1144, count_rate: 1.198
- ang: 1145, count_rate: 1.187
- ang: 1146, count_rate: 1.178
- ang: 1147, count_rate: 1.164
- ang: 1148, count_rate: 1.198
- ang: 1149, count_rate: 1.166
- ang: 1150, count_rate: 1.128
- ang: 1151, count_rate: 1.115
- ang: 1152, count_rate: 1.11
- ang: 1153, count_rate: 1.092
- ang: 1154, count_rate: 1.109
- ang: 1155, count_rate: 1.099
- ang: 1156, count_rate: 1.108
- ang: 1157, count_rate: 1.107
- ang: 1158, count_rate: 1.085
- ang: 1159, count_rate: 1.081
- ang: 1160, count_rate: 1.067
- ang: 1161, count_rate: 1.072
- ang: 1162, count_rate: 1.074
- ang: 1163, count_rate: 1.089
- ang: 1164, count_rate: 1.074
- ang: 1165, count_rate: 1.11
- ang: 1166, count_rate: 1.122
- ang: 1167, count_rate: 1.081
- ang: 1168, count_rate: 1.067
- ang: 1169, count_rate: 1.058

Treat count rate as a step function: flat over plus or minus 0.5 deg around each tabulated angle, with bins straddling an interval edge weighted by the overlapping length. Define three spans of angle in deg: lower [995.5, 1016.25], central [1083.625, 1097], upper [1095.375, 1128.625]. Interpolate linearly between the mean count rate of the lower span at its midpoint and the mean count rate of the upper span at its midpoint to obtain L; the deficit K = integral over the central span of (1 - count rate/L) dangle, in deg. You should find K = 3.7 deg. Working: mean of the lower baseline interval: 1.07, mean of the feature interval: 0.775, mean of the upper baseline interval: 1.07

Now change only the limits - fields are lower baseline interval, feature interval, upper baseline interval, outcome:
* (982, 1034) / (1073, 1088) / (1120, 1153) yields 7.2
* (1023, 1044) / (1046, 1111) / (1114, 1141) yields 6.8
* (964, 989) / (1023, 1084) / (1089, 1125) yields 10.0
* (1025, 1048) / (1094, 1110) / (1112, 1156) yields -0.8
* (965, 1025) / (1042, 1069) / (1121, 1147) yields 3.6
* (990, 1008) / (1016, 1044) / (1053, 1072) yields 3.2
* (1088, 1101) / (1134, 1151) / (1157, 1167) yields -1.7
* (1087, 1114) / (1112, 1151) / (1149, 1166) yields -2.2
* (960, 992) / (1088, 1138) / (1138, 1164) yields 1.7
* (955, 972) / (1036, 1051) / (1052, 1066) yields 2.4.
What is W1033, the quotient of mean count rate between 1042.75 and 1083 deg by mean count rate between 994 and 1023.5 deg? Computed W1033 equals 0.76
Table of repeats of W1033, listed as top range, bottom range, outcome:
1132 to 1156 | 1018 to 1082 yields 1.35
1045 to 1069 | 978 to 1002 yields 0.90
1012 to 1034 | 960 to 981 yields 1.17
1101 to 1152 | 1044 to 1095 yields 1.40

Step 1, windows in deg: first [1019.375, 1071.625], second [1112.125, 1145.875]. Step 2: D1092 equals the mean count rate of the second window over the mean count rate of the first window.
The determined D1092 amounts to 1.25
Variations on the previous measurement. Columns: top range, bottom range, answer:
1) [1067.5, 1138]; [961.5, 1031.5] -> 0.94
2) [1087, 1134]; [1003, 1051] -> 1.11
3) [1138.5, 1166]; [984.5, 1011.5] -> 1.06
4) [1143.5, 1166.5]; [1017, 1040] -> 1.24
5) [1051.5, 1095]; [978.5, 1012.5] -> 0.75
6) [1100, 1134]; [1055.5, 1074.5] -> 1.24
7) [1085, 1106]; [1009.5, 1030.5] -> 0.91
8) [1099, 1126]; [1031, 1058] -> 1.29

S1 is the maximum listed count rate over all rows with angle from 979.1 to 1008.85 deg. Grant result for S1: 1.117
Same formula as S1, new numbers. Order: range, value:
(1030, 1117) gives 1.1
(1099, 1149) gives 1.198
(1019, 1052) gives 1.025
